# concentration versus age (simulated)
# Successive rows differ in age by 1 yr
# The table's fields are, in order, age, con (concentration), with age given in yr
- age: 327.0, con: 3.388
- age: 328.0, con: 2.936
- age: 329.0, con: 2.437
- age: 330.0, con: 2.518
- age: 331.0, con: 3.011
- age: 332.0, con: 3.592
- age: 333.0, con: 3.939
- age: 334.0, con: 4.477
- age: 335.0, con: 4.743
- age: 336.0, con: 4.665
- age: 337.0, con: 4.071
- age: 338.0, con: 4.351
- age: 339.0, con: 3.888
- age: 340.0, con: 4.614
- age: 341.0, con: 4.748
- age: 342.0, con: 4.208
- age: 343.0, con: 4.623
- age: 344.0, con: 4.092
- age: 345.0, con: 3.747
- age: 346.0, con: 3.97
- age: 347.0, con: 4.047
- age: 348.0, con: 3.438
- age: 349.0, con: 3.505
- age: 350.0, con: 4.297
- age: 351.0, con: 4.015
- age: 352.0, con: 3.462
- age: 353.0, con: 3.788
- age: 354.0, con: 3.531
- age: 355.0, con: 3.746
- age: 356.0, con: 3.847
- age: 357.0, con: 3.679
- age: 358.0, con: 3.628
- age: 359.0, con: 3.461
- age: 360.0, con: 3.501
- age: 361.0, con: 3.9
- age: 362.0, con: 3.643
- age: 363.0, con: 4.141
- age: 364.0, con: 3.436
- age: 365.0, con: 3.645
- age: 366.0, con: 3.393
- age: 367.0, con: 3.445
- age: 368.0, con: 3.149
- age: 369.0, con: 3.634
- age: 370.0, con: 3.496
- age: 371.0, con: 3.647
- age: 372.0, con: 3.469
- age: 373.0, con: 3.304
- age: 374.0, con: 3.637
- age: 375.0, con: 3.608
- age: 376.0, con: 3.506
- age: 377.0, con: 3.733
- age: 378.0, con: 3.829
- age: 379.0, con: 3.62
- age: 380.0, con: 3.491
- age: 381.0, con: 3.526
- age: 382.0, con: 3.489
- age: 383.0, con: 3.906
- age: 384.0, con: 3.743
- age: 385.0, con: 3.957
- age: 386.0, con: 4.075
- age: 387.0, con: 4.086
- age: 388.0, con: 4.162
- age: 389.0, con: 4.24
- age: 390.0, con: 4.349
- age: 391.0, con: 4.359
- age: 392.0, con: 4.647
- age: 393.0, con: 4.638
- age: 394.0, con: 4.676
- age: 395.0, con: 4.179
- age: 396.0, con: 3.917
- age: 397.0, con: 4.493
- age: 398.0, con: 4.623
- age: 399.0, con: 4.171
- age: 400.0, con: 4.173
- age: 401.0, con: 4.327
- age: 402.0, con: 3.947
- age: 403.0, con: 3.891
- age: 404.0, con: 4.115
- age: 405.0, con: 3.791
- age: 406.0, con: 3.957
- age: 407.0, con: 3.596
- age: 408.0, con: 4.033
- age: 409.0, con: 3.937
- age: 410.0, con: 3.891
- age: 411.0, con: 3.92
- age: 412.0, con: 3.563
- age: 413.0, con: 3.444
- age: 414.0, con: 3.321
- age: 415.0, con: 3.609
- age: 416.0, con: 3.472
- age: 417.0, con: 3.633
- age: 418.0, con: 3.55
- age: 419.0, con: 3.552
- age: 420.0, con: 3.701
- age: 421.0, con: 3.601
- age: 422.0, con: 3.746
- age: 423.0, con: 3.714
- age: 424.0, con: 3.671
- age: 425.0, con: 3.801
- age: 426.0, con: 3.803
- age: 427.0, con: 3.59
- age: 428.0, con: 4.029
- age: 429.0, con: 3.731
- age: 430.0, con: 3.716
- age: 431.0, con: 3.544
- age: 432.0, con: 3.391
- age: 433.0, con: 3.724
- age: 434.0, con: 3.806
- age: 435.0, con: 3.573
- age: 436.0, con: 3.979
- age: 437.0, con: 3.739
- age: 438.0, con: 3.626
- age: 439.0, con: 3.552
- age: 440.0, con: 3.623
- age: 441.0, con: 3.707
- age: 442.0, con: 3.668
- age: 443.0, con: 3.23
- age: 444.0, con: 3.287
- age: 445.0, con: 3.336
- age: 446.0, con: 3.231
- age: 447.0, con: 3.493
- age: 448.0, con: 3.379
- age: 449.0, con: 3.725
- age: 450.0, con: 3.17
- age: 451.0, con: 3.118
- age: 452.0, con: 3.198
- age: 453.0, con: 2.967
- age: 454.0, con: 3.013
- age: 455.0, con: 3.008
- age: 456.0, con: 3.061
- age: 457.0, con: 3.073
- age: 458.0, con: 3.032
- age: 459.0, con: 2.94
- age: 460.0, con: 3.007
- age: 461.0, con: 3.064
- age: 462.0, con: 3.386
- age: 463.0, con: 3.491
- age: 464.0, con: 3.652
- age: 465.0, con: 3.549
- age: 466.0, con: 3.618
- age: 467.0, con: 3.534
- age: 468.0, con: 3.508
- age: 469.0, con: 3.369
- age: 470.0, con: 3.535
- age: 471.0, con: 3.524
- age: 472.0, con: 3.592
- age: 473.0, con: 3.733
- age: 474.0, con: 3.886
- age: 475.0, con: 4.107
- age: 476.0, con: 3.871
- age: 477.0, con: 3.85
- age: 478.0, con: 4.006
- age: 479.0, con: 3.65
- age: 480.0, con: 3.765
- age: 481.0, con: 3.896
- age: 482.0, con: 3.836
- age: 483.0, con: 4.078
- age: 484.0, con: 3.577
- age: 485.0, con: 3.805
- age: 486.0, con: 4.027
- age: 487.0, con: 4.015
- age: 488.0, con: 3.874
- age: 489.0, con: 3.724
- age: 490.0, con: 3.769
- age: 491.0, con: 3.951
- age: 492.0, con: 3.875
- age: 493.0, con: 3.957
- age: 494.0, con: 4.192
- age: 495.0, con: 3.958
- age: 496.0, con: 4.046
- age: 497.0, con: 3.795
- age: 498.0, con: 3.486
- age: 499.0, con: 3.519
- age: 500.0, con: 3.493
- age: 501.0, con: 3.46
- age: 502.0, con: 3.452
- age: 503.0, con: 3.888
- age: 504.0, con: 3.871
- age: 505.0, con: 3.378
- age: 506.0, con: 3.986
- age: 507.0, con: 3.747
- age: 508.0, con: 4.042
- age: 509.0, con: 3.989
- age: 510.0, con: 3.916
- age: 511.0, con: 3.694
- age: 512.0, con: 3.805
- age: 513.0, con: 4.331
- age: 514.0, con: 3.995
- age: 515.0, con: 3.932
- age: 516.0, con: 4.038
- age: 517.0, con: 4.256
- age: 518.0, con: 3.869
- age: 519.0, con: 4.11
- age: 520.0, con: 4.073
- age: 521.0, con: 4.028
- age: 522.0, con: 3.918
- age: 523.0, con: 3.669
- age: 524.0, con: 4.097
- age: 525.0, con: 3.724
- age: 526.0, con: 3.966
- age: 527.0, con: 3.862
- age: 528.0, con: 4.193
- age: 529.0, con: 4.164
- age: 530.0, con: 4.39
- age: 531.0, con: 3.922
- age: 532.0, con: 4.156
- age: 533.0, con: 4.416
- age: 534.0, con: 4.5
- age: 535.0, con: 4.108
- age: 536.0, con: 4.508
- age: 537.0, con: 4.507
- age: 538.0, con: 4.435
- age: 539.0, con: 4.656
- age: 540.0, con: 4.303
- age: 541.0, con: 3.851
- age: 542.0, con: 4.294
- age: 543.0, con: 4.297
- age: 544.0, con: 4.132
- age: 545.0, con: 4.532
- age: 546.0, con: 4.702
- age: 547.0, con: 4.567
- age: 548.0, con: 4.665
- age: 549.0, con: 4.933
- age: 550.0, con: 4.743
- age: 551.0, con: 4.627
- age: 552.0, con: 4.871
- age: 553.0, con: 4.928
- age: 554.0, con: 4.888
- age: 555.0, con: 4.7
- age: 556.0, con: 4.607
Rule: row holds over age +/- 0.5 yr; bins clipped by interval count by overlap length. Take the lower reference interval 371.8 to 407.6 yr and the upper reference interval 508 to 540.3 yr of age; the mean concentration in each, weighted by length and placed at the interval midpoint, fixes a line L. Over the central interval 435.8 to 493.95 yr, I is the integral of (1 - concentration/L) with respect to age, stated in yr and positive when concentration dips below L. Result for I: 7.1 yr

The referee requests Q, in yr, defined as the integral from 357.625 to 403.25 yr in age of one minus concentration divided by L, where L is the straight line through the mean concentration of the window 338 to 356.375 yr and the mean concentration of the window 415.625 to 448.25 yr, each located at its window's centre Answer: -0.4 yr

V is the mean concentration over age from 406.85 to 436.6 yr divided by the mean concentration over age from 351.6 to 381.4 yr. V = 1.0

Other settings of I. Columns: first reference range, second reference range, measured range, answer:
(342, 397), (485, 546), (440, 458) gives 2.97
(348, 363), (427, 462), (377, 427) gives -4.99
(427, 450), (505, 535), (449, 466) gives 2.25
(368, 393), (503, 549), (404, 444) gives 2.34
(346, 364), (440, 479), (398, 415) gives -1.46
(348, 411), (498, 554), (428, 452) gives 2.60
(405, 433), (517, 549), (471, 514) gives 2.18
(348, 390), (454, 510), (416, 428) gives 0.01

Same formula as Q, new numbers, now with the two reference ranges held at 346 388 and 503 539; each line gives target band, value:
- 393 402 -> -1.35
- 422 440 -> 0.61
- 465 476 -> 0.79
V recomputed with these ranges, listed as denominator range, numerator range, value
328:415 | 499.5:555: 1.08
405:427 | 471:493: 1.04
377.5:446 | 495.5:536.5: 1.03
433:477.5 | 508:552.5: 1.22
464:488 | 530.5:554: 1.19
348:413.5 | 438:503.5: 0.93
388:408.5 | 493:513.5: 0.91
